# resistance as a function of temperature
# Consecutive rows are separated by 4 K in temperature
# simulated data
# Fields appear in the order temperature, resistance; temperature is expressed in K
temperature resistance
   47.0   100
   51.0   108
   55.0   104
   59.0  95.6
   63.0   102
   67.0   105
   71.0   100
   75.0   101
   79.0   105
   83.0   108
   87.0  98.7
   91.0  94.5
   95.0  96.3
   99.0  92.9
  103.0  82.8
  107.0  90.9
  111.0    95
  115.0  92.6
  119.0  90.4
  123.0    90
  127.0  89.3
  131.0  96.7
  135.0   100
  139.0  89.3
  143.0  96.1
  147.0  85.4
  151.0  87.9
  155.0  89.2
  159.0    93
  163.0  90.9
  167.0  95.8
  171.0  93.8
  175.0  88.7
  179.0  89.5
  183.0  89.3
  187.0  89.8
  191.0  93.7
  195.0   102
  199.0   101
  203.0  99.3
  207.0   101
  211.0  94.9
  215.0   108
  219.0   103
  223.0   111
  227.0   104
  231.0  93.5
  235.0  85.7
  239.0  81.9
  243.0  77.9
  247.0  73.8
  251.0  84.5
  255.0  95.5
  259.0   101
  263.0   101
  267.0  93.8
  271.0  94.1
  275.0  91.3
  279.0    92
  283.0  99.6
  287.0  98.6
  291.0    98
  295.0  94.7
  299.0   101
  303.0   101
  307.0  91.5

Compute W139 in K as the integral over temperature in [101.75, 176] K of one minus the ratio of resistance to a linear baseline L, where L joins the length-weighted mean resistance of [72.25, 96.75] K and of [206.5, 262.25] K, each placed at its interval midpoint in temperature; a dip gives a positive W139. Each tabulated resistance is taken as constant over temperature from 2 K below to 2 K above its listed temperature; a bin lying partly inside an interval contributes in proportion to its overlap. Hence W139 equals 5.0 K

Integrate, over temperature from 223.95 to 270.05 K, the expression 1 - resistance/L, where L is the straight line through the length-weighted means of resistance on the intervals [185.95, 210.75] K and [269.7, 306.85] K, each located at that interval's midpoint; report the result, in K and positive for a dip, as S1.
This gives 3.0 K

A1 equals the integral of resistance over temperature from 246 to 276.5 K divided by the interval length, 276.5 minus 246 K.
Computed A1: 92.5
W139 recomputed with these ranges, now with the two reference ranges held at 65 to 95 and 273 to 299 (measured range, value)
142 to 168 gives 2.3 K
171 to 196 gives 1.7 K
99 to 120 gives 2.1 K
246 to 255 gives 1.3 K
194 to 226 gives -1.5 K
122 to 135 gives 0.9 K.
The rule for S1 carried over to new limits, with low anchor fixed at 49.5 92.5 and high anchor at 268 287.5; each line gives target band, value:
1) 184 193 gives 0.59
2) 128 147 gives 1.06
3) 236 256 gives 2.85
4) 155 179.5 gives 1.68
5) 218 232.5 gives -0.99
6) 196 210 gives -0.40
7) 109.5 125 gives 1.31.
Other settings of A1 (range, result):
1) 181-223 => 98.8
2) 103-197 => 91.9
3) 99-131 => 90.7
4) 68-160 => 94.3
